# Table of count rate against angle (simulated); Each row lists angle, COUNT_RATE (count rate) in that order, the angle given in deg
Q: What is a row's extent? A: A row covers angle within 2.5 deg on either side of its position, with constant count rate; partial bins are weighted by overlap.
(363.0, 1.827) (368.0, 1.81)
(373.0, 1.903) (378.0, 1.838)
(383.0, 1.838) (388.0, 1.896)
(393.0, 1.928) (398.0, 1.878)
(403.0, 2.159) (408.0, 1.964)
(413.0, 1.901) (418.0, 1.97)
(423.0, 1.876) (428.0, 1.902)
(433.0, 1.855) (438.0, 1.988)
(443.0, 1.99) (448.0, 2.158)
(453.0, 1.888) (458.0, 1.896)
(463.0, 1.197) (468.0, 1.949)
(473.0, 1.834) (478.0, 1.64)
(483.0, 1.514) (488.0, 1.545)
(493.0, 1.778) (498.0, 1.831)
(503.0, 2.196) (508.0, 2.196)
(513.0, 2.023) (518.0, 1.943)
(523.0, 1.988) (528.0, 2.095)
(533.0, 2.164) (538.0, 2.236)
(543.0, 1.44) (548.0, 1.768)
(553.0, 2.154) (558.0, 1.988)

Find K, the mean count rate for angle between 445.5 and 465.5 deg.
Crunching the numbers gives 1.78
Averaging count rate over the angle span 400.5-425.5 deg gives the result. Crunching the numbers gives 1.97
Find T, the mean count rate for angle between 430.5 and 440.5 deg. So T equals 1.92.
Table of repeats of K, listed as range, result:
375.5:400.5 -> 1.88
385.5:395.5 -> 1.91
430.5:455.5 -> 1.98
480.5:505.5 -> 1.77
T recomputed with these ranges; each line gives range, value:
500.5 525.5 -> 2.07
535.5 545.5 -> 1.84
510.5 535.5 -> 2.04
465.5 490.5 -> 1.7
